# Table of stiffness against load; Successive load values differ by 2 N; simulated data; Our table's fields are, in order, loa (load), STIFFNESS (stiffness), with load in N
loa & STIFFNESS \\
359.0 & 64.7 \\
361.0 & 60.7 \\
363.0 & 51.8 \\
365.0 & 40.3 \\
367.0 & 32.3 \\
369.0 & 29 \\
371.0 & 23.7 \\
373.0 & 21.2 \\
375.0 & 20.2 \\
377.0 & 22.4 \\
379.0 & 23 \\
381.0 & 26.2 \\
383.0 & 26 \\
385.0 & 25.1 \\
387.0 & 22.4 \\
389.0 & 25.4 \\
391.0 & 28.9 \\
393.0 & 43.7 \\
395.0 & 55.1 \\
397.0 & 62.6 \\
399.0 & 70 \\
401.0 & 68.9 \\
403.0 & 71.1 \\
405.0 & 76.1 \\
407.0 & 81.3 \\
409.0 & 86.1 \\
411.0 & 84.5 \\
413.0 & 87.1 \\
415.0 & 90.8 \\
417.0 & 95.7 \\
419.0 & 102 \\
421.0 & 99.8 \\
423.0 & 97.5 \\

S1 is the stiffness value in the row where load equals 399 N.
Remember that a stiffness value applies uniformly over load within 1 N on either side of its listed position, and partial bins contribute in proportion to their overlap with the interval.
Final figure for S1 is 70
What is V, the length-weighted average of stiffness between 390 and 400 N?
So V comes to 52.1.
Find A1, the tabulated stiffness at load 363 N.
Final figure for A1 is 51.8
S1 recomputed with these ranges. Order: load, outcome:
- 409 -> 86.1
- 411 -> 84.5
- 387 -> 22.4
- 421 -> 99.8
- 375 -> 20.2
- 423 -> 97.5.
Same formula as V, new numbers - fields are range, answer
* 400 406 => 72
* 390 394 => 36.3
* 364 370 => 33.9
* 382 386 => 25.6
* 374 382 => 22.9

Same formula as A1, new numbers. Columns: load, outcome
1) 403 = 71.1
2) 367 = 32.3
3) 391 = 28.9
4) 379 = 23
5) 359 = 64.7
